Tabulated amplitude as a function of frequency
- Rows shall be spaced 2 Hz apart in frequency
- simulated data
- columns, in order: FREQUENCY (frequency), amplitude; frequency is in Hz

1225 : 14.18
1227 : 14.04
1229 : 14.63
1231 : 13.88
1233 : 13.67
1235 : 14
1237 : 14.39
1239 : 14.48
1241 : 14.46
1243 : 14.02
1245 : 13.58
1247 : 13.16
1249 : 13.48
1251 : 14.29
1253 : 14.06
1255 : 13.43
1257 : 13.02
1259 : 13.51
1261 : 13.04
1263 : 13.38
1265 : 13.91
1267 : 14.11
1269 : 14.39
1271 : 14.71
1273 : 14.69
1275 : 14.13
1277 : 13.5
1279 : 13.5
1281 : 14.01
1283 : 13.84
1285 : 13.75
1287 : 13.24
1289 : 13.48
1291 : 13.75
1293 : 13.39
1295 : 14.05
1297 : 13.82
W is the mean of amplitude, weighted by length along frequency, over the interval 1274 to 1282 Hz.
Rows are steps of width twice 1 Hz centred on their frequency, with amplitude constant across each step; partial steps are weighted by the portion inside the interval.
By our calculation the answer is 13.8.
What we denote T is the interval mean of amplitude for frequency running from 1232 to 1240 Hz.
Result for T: 14.1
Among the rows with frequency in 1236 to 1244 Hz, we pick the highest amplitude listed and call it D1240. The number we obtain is 14.48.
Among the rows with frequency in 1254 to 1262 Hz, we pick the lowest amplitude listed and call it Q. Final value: 13.02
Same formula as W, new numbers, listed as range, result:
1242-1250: 13.6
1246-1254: 13.7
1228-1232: 14.3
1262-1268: 13.8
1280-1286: 13.9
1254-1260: 13.3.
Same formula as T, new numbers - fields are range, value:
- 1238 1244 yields 14.3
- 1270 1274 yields 14.7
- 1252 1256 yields 13.7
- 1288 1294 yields 13.5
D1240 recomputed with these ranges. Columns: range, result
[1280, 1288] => 14.01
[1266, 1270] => 14.39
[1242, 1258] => 14.29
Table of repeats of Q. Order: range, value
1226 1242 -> 13.67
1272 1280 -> 13.5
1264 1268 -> 13.91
